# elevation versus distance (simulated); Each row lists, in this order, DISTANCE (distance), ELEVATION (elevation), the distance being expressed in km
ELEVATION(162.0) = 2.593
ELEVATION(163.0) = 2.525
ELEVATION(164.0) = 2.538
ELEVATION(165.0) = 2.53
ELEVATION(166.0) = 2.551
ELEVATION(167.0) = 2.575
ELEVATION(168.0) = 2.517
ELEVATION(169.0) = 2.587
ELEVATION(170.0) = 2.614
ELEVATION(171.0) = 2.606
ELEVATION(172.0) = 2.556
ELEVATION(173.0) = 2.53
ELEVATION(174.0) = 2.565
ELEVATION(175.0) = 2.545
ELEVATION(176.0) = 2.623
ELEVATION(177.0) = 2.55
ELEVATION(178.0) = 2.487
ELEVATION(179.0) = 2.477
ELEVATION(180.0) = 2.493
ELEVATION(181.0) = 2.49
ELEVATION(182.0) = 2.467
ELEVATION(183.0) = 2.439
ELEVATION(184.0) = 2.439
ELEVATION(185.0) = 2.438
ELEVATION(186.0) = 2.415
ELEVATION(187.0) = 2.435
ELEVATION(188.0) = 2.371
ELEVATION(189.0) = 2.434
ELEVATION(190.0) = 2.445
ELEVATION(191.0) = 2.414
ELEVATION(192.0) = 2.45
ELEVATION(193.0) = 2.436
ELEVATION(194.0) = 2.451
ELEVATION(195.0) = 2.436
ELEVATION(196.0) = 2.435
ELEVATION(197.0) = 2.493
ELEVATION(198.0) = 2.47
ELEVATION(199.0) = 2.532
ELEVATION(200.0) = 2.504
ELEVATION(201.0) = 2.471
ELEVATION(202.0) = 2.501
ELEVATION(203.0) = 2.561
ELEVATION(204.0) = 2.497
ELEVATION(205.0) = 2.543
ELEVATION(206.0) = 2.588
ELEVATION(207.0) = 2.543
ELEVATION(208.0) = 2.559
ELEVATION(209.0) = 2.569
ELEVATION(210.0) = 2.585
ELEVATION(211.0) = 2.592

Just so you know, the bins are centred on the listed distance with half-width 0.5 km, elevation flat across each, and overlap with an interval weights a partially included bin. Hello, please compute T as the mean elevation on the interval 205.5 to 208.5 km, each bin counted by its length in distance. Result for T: 2.56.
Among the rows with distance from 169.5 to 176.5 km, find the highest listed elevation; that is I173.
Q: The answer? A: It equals 2.623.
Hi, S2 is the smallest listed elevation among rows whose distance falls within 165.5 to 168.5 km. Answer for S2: 2.517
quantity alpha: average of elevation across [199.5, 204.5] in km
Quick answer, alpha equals 2.51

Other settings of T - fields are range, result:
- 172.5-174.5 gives 2.55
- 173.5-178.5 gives 2.55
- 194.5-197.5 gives 2.45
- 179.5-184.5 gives 2.47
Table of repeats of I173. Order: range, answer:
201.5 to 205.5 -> 2.561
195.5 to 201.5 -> 2.532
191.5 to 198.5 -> 2.493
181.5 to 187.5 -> 2.467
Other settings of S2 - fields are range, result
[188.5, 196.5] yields 2.414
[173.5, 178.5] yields 2.487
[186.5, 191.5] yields 2.371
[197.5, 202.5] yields 2.47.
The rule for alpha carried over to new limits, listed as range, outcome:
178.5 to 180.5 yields 2.48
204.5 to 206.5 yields 2.57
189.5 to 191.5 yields 2.43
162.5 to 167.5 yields 2.54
